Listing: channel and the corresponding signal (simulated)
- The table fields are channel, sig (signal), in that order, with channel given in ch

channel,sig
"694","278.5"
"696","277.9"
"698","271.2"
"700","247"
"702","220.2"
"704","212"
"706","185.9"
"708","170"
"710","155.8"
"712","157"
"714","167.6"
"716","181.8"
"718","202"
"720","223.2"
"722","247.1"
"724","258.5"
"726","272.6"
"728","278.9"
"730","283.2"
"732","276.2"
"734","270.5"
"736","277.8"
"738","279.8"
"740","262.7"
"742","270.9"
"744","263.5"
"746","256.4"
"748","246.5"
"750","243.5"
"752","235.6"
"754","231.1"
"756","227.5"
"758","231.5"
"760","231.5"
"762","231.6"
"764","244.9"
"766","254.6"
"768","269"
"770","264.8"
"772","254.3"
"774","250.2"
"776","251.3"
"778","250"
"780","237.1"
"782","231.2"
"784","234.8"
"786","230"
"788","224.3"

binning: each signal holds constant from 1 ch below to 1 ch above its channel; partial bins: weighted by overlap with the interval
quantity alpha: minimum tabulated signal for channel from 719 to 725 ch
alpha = 223.2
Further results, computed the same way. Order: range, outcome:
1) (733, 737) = 270.5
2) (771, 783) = 231.2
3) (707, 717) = 155.8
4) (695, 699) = 271.2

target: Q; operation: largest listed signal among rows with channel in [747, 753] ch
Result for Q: 246.5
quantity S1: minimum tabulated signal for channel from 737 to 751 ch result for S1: 243.5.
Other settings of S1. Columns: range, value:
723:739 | 258.5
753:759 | 227.5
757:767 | 231.5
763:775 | 244.9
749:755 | 231.1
